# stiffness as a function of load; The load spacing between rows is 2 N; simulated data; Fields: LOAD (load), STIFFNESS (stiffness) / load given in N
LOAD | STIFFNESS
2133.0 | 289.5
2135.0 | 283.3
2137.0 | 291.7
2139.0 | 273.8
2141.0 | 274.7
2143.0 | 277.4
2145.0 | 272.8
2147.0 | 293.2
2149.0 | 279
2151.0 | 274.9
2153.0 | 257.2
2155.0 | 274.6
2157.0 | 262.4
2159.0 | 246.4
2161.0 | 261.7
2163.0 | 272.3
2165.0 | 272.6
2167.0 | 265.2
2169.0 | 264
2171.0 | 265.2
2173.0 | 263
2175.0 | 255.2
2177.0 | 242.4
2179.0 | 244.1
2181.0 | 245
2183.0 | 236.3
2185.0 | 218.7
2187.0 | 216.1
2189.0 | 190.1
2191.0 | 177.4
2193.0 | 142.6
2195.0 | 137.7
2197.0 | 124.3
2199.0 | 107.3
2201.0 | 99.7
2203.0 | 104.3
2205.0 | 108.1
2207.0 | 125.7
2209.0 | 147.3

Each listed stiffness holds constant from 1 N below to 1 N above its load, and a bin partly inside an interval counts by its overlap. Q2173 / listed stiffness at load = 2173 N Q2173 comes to 263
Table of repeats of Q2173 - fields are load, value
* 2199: 107.3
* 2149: 279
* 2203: 104.3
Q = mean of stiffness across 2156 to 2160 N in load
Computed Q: 254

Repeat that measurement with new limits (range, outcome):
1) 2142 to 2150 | 281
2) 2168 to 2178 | 258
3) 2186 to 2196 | 173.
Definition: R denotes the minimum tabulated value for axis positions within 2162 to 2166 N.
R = 272.3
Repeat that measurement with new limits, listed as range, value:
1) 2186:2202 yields 99.7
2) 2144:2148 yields 272.8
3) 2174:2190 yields 190.1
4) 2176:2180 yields 242.4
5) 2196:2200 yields 107.3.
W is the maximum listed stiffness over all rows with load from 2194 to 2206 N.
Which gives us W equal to 137.7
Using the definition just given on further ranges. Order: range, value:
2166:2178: 265.2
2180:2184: 245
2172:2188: 263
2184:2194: 218.7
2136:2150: 293.2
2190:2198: 177.4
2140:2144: 277.4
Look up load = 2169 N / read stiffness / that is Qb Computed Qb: 264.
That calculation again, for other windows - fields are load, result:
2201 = 99.7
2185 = 218.7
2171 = 265.2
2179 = 244.1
